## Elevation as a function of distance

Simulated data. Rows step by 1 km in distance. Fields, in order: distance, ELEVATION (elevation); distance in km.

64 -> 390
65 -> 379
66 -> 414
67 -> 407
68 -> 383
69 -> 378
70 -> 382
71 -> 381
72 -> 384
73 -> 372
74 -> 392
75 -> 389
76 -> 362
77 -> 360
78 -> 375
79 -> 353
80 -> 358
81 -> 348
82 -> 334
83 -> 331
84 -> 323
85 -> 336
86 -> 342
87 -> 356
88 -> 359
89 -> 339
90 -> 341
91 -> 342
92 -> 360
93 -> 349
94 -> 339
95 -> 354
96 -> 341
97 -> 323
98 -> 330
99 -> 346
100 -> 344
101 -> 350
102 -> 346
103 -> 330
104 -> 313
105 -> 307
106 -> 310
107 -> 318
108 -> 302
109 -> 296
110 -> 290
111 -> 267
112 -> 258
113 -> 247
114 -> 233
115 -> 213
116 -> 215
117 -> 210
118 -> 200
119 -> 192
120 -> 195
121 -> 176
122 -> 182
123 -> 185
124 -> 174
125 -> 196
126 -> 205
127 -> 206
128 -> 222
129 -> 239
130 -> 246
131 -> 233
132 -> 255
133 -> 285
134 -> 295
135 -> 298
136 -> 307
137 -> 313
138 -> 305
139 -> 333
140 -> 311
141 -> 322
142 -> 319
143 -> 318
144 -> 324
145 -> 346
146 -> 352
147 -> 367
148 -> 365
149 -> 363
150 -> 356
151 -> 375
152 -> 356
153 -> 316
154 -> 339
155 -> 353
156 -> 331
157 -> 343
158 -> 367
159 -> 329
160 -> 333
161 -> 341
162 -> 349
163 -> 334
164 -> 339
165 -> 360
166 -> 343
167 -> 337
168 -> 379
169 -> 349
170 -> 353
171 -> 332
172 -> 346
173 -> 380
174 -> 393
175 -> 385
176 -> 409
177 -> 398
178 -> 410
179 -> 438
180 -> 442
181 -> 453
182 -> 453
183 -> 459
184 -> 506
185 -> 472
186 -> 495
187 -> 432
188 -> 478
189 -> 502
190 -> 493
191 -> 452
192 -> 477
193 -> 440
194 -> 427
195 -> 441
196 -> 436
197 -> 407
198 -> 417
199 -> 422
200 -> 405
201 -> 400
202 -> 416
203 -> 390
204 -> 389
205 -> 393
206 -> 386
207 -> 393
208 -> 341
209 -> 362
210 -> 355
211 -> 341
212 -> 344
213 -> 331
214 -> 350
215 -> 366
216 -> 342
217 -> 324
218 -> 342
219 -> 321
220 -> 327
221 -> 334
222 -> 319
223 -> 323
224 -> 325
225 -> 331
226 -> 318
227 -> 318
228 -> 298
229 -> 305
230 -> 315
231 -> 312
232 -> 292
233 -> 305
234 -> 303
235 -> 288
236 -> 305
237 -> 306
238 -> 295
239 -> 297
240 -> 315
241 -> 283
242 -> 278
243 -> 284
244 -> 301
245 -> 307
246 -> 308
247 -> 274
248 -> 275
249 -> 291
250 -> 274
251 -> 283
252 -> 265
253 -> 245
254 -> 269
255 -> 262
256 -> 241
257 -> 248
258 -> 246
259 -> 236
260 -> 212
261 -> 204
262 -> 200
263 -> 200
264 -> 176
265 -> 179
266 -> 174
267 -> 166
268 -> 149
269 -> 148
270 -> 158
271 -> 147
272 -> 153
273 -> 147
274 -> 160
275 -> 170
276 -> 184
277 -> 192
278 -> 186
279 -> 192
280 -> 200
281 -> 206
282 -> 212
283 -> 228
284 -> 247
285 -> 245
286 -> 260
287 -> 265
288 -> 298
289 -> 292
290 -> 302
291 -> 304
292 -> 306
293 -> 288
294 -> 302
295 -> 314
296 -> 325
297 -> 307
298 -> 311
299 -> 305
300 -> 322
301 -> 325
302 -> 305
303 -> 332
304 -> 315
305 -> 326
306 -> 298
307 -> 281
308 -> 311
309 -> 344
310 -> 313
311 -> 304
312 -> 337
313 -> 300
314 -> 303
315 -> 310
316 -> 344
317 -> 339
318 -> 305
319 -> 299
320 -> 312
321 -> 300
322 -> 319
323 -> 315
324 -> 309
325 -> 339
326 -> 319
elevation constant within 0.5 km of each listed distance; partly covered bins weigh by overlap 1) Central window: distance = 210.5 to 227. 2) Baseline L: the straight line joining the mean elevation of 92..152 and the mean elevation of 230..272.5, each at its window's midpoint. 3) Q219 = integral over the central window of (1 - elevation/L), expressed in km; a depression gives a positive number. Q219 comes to -4.71 km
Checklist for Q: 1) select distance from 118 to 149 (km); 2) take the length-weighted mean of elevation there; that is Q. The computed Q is 269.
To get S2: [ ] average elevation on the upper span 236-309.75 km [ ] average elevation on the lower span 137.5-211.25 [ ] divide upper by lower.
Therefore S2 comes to 0.7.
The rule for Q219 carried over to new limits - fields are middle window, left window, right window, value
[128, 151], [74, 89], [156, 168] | 2.4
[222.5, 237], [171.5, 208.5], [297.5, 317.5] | 3.0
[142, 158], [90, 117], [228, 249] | -2.3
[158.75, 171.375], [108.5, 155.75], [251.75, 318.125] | -3.4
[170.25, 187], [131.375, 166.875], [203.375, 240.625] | -4.6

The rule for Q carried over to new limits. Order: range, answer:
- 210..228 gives 332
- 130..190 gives 364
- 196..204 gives 409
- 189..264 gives 327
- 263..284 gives 179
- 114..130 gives 203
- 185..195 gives 465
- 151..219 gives 389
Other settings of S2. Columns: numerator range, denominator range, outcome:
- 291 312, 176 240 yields 0.82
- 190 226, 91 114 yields 1.19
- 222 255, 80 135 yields 1.04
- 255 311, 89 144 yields 0.88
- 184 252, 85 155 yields 1.20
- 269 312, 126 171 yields 0.81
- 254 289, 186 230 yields 0.54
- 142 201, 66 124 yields 1.24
